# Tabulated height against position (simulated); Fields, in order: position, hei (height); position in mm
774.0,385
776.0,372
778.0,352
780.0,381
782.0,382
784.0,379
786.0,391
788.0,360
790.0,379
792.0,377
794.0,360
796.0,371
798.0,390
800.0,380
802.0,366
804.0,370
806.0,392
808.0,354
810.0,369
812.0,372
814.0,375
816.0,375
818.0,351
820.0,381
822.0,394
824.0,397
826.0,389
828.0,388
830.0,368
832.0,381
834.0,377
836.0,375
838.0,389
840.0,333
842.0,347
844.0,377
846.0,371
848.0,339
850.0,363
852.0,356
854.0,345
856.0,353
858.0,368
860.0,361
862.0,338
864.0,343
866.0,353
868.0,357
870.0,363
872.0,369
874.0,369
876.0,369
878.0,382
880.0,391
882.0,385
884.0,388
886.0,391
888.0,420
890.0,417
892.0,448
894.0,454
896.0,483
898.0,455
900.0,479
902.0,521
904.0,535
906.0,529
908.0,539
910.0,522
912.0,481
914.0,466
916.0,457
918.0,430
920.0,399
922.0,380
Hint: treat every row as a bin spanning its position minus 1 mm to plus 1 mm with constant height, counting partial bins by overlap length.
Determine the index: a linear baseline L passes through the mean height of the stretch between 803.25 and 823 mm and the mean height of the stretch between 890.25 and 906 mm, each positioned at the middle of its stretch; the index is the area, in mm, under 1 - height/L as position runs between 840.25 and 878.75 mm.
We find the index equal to 6.6 mm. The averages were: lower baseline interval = 373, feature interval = 358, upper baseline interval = 482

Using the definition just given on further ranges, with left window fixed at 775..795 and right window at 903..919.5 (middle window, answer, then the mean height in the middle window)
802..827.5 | 1.58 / 376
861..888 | 5.12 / 371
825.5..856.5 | 4.37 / 366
